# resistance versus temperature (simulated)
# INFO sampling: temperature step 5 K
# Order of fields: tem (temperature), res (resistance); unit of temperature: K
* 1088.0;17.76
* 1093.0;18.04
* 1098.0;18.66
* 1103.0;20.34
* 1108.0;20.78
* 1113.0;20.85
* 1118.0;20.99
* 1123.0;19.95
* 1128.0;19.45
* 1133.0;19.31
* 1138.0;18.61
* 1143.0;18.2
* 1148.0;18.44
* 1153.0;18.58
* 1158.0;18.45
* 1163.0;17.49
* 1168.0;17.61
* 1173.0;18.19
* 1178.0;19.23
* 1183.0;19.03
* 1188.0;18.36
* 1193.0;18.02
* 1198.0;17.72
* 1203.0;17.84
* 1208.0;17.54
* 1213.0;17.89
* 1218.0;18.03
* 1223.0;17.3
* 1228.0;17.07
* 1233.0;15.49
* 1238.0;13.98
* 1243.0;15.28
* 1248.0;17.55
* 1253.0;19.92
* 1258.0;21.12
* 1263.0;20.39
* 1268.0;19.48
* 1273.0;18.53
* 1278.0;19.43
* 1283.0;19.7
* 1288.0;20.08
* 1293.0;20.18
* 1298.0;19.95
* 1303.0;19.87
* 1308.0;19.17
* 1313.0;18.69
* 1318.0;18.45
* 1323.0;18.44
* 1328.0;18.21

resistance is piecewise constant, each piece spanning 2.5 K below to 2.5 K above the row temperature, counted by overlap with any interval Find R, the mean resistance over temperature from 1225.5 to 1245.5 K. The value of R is 15.5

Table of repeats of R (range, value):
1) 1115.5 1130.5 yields 20.1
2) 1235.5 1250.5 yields 15.6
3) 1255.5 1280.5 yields 19.8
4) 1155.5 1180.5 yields 18.2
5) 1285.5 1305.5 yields 20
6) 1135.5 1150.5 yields 18.4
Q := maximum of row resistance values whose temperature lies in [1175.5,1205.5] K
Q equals 19.23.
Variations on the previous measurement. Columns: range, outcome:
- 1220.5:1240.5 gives 17.3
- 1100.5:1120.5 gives 20.99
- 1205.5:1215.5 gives 17.89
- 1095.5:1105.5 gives 20.34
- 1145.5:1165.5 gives 18.58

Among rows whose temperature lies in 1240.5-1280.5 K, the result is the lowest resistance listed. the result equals 15.28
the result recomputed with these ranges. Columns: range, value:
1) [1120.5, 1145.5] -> 18.2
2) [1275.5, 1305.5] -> 19.43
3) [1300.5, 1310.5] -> 19.17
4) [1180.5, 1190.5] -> 18.36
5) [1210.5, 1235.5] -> 15.49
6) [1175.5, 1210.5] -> 17.54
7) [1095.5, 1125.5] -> 18.66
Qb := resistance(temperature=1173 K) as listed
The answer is 18.19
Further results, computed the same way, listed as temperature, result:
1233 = 15.49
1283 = 19.7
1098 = 18.66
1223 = 17.3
